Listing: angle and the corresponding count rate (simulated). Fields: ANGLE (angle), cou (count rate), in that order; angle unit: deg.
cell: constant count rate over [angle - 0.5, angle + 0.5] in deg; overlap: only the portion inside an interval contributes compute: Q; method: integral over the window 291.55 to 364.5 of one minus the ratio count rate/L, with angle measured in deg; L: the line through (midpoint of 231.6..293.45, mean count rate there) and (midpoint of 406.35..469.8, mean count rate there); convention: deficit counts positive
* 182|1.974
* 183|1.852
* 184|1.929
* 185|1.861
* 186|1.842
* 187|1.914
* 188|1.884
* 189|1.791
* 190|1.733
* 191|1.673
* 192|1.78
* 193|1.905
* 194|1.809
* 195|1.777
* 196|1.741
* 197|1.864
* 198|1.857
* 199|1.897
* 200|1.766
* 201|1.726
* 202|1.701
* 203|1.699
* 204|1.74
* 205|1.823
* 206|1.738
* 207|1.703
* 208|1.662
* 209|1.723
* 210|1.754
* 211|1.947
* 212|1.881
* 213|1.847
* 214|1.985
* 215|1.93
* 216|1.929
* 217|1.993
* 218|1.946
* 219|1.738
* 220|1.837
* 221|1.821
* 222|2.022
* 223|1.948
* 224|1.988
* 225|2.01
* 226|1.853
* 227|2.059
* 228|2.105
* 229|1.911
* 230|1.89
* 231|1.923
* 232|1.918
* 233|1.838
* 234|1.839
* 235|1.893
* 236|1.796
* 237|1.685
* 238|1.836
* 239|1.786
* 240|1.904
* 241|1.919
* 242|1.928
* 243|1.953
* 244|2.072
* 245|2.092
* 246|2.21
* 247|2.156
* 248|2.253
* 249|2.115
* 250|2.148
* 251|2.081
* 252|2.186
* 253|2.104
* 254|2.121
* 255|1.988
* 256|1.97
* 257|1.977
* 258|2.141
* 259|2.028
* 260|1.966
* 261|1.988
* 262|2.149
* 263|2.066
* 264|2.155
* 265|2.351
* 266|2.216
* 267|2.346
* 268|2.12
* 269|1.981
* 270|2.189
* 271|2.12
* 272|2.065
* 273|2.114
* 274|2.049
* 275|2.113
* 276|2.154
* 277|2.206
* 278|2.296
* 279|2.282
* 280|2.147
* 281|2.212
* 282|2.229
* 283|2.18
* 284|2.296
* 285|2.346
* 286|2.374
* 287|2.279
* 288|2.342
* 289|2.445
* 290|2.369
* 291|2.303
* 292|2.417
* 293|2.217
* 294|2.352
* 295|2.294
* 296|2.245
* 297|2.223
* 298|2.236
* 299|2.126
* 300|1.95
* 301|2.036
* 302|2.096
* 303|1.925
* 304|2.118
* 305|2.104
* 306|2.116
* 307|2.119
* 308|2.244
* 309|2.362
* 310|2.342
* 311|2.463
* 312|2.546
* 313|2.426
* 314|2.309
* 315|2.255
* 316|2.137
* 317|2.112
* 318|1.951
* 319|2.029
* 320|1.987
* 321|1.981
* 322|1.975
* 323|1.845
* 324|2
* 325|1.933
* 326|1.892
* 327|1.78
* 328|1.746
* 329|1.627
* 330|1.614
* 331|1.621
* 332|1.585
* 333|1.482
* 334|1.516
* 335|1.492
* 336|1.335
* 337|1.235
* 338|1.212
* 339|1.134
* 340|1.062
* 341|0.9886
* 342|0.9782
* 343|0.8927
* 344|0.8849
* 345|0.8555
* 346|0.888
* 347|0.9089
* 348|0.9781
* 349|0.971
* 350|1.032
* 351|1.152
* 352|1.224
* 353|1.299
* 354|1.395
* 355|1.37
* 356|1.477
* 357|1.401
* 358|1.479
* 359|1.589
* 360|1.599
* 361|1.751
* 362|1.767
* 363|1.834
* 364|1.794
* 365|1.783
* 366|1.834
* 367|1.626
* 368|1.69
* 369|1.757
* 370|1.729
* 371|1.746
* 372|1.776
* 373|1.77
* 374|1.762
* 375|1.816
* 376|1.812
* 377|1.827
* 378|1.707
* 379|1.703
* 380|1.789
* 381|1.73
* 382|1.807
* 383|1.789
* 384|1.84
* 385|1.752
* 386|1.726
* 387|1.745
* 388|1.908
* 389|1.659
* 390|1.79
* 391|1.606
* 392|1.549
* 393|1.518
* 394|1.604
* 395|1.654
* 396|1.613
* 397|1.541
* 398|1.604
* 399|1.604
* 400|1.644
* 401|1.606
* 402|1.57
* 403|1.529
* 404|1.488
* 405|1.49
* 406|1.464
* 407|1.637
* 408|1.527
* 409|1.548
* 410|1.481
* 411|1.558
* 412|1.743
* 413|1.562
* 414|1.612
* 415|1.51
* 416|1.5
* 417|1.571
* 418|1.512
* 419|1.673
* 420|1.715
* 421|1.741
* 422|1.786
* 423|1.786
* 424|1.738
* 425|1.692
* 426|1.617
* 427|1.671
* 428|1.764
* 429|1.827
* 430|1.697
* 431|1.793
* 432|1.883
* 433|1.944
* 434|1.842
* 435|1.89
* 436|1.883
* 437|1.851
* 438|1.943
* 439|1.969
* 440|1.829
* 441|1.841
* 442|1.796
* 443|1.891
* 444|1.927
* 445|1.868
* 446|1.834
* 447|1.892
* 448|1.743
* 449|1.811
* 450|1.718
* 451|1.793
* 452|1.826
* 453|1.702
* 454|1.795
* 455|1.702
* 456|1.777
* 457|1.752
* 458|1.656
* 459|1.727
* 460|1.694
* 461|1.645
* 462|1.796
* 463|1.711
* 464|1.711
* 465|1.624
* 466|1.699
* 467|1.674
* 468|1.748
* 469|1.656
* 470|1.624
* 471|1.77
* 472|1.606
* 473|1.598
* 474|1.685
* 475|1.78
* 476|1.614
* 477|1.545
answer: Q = 9.2 deg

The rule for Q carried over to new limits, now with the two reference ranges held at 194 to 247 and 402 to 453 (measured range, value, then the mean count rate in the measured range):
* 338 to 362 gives 7.8 deg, 1.2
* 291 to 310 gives -3.9 deg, 2.18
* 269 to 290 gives -4.5 deg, 2.22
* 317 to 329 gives -0.8 deg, 1.92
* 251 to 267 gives -2.2 deg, 2.1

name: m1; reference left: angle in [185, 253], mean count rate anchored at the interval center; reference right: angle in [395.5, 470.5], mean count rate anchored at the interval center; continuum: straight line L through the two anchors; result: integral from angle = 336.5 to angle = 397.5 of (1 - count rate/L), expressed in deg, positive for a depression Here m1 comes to 8.7 deg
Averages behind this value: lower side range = 1.89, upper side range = 1.71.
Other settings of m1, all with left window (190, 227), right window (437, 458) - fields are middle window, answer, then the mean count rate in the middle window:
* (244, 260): -2.33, 2.1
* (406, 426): 2.18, 1.62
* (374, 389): 0.37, 1.78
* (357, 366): 0.66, 1.69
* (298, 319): -4.10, 2.18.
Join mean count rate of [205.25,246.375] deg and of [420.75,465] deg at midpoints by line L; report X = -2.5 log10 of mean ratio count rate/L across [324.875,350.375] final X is 0.390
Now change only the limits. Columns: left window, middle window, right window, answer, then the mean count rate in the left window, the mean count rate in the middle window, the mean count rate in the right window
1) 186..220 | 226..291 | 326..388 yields -0.23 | 1.81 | 2.09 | 1.51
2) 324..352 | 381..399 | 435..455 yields -0.09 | 1.3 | 1.69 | 1.84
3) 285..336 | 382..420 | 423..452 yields 0.17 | 2.07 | 1.62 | 1.82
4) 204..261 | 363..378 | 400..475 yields 0.01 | 1.94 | 1.77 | 1.71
